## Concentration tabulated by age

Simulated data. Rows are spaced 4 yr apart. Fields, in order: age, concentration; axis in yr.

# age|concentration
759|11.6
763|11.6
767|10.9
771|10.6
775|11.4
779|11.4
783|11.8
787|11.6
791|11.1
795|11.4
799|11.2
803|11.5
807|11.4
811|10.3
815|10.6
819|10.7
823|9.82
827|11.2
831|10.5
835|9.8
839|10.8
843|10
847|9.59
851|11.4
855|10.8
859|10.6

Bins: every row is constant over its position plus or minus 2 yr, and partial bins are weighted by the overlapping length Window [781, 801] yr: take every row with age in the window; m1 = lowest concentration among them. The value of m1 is 11.1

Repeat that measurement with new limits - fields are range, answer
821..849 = 9.59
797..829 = 9.82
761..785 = 10.6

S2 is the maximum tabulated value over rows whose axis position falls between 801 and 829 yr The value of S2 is 11.5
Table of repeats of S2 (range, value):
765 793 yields 11.8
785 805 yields 11.6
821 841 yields 11.2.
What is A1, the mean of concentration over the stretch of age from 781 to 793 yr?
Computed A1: 11.5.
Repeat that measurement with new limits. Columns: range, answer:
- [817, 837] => 10.4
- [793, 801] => 11.3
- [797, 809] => 11.4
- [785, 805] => 11.4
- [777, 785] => 11.6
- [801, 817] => 11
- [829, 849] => 10.1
